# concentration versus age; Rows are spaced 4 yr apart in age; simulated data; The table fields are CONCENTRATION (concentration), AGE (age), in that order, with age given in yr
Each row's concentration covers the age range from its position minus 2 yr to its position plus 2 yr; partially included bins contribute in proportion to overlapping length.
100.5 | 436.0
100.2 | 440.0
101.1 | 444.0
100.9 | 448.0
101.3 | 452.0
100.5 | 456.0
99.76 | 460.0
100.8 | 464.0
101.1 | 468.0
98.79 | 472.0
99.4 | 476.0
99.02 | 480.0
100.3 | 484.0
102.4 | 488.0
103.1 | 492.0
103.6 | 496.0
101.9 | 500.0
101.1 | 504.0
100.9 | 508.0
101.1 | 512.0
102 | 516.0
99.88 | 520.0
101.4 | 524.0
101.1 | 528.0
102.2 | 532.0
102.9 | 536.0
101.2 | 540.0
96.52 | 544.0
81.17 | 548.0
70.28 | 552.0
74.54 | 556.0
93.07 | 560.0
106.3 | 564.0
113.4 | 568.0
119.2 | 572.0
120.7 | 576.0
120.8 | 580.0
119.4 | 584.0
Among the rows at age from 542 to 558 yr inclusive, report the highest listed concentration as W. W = 96.52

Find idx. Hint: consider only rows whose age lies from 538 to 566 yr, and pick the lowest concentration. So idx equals 70.28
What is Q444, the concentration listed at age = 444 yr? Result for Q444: 101.1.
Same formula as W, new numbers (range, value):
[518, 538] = 102.9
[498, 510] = 101.9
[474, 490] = 102.4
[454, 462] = 100.5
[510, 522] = 102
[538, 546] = 101.2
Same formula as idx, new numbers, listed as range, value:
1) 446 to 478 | 98.79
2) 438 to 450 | 100.2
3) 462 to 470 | 100.8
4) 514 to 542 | 99.88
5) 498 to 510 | 100.9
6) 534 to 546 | 96.52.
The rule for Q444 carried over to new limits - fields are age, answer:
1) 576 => 120.7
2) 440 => 100.2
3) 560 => 93.07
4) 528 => 101.1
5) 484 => 100.3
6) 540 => 101.2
